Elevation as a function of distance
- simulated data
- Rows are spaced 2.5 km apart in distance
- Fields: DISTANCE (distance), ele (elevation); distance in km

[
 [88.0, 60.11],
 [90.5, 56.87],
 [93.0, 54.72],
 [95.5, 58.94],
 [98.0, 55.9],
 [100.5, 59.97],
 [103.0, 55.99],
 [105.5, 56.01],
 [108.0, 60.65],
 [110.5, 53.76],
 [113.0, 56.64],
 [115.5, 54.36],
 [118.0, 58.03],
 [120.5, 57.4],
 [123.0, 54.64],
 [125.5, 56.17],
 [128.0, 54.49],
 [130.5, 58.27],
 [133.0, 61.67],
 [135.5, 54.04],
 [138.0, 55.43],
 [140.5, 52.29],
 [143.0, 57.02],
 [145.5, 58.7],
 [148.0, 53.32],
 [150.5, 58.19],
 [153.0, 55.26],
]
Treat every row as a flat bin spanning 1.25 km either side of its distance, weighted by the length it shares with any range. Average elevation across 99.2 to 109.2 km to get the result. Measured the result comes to 58.1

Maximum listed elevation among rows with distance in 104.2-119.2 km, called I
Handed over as 60.65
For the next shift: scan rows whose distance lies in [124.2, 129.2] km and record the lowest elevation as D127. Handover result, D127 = 54.49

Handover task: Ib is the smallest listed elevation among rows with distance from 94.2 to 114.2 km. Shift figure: 53.76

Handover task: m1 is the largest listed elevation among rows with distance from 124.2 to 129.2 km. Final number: 56.17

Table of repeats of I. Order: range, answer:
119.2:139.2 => 61.67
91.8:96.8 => 58.94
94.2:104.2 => 59.97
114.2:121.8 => 58.03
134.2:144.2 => 57.02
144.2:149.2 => 58.7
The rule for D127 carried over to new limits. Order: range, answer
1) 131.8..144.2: 52.29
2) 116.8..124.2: 54.64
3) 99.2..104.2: 55.99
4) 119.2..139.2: 54.04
